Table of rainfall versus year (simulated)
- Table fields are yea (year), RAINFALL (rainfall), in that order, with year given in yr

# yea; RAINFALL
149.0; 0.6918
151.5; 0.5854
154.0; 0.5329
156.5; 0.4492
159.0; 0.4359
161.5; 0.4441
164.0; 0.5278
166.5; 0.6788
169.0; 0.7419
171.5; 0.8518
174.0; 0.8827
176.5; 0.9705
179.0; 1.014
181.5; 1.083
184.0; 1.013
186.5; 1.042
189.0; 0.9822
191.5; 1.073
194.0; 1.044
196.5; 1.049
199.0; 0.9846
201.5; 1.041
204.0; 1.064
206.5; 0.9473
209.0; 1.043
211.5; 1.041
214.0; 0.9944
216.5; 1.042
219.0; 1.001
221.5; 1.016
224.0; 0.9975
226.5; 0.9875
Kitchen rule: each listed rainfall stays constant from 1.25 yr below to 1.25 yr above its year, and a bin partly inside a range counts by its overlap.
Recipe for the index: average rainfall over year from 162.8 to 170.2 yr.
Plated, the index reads 0.65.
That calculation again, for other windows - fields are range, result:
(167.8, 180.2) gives 0.892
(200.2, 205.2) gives 1.05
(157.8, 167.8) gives 0.523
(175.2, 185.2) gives 1.02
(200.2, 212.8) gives 1.03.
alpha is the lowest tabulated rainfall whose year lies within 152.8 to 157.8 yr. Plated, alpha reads 0.4492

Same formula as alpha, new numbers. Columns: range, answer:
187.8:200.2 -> 0.9822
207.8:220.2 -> 0.9944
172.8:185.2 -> 0.8827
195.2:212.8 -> 0.9473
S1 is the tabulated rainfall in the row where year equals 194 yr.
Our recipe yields 1.044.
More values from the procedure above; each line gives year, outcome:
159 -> 0.4359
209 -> 1.043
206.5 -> 0.9473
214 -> 0.9944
